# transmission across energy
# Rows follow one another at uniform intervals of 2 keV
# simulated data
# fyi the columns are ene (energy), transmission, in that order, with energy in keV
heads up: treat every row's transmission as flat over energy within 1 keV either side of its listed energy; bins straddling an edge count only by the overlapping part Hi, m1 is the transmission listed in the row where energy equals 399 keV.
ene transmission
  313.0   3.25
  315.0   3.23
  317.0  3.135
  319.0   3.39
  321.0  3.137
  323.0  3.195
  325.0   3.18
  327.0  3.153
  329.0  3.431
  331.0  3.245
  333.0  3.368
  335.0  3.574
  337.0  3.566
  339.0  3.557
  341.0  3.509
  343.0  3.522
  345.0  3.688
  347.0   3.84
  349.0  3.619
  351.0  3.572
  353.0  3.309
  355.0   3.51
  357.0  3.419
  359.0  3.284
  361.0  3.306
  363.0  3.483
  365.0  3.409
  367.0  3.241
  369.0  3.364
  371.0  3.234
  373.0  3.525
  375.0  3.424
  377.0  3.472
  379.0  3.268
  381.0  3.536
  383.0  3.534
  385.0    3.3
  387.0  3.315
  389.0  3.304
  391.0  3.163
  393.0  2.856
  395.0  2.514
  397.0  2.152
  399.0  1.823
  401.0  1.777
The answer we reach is 1.823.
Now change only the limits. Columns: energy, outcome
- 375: 3.424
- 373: 3.525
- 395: 2.514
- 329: 3.431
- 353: 3.309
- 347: 3.84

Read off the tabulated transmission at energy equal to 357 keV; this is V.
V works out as 3.419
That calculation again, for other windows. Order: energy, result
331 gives 3.245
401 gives 1.777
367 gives 3.241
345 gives 3.688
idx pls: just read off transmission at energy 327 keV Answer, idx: 3.153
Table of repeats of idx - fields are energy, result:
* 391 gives 3.163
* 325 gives 3.18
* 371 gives 3.234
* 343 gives 3.522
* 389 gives 3.304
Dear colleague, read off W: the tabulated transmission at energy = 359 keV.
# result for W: 3.284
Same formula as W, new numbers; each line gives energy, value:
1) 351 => 3.572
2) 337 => 3.566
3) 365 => 3.409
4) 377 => 3.472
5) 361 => 3.306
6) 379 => 3.268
